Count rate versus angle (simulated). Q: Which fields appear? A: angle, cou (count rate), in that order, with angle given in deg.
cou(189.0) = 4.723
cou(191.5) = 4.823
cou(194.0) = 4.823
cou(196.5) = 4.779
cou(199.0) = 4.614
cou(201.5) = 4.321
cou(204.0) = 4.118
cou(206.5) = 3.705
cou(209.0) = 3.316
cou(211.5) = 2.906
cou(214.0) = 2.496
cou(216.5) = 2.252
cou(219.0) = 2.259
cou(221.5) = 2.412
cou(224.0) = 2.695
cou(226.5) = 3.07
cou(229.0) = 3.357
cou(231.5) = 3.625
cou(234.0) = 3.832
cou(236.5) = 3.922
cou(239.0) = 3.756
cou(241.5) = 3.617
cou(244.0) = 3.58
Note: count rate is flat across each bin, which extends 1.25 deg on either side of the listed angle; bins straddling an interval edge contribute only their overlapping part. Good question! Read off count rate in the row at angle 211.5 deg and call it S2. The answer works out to 2.906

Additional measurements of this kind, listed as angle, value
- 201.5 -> 4.321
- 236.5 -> 3.922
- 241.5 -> 3.617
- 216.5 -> 2.252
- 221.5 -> 2.412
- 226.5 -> 3.07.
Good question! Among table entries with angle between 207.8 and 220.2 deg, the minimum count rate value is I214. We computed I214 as 2.252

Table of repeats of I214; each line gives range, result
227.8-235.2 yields 3.357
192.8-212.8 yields 2.906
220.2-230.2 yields 2.412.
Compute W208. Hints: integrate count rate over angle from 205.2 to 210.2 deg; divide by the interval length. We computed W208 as 3.52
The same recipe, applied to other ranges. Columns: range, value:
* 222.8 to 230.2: 3.04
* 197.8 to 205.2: 4.35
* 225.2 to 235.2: 3.47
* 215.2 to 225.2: 2.4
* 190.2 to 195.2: 4.82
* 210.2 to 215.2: 2.71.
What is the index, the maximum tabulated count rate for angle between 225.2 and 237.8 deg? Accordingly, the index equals 3.922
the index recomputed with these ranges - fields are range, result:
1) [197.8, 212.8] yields 4.614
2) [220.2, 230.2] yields 3.357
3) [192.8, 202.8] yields 4.823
